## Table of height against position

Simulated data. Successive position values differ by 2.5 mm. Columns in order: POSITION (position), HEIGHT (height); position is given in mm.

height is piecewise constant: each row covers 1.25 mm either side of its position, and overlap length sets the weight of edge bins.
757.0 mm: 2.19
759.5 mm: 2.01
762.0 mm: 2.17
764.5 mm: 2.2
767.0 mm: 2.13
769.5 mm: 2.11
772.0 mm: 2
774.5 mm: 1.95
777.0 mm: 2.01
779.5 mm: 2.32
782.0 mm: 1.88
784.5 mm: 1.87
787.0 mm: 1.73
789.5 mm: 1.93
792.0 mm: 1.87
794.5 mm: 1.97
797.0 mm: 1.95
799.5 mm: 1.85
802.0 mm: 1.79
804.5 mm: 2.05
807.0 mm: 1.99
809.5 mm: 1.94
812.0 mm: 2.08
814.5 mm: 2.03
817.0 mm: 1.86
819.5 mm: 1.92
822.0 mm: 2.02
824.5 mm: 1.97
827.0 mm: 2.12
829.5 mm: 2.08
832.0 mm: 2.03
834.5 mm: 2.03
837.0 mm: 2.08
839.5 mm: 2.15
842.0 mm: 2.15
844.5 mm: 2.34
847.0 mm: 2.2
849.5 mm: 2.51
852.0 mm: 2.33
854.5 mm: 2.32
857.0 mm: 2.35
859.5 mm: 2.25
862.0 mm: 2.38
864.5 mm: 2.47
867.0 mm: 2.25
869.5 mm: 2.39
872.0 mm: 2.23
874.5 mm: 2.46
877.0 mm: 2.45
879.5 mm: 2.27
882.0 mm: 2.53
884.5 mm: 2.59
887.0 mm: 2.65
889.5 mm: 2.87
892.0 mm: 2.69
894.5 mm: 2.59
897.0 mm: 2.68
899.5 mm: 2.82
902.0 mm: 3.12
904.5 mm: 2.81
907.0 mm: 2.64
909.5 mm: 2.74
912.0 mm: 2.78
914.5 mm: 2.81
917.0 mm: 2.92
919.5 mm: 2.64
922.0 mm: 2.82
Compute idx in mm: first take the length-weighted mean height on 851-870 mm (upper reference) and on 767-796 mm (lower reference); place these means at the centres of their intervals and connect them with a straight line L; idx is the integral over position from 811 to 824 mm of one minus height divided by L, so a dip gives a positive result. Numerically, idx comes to 0.98 mm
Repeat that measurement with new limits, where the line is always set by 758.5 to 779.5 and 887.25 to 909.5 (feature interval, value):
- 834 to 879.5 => 4.47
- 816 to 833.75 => 2.83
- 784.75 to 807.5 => 3.39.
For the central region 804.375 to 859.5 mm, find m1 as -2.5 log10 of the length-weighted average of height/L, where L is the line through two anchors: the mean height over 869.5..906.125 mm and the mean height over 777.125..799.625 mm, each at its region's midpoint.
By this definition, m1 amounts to 0.06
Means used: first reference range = 1.94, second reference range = 2.62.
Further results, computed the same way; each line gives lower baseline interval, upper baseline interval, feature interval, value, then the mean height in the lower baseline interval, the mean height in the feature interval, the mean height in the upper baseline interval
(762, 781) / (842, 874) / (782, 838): 0.13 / 2.1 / 1.96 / 2.33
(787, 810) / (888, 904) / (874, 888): 0.07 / 1.92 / 2.49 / 2.79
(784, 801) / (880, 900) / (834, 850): 0.04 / 1.88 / 2.2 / 2.66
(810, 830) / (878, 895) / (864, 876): 0.04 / 2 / 2.36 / 2.6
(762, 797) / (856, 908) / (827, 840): 0.11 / 2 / 2.07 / 2.55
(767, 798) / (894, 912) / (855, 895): 0.06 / 1.97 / 2.46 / 2.78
